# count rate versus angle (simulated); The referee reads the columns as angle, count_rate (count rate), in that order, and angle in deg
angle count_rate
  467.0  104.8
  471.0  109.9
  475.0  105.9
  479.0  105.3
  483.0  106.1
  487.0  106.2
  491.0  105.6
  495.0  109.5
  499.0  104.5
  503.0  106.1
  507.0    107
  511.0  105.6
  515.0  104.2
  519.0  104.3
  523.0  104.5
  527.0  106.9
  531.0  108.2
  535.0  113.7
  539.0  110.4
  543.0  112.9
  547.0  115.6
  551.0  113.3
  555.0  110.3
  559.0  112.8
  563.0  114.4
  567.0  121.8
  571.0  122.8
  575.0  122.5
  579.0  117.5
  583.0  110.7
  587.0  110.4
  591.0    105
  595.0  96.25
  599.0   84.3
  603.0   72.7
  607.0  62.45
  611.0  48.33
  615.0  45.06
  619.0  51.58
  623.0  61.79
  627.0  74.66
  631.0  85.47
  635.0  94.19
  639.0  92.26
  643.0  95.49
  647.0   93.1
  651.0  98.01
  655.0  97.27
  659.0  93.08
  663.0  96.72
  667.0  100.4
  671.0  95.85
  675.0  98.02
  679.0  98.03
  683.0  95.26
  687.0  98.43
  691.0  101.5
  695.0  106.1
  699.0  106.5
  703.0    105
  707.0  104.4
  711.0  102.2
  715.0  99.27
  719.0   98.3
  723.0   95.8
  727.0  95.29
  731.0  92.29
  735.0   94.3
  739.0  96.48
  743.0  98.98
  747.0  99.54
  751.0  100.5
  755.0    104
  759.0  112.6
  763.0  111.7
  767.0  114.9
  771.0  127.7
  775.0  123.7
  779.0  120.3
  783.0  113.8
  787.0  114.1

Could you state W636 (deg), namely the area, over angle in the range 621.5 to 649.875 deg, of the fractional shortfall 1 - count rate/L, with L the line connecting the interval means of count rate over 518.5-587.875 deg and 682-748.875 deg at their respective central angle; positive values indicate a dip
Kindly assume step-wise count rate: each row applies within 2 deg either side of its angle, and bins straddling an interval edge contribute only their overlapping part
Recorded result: 5.4 deg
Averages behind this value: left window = 113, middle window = 86.1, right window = 99.5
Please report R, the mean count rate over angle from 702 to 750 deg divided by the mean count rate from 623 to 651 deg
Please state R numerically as 1.12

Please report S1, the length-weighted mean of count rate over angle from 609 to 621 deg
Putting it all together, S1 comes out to 48.3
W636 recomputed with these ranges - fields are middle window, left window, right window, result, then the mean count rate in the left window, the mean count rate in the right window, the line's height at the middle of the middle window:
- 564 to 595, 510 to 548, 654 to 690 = -3.0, 109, 97.1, 104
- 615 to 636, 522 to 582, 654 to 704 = 7.1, 114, 99.3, 105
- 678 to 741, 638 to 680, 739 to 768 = 1.0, 96.3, 105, 101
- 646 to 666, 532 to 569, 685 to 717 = 1.9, 114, 103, 106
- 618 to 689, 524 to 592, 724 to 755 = 9.6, 113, 97.2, 105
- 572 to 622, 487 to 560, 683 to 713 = 9.6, 109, 103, 106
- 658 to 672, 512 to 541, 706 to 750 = 0.6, 107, 97.8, 101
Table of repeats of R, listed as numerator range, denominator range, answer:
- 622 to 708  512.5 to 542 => 0.89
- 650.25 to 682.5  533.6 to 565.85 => 0.86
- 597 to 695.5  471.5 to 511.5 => 0.80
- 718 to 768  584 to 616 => 1.26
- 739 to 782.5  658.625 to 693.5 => 1.13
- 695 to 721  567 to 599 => 0.93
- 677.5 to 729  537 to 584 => 0.87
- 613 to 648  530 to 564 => 0.68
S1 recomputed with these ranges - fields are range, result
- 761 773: 118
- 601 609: 67.6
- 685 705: 104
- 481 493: 106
